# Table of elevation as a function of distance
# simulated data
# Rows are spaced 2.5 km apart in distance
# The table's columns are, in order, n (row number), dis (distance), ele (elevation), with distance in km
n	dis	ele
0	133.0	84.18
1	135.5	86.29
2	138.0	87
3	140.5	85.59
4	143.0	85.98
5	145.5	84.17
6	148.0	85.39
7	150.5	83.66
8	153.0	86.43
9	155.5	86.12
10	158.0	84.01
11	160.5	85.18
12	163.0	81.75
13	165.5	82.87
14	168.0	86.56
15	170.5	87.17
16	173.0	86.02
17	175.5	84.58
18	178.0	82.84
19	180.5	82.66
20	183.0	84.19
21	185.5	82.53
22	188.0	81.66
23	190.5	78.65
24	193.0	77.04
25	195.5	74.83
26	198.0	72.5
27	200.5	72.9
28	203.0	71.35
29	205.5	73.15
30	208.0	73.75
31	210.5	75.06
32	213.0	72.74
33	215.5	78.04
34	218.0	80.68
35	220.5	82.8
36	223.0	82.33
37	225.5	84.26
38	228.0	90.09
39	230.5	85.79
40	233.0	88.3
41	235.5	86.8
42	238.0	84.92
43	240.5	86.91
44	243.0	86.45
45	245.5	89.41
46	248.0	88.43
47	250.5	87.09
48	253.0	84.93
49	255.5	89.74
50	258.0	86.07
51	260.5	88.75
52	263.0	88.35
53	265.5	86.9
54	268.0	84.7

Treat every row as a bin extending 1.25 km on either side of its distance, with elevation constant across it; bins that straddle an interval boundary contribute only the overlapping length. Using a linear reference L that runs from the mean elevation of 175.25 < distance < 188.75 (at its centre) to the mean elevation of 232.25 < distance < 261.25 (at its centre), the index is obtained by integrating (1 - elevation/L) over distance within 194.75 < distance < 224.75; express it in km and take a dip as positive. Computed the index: 3.1 km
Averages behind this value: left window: 83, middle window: 76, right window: 87.3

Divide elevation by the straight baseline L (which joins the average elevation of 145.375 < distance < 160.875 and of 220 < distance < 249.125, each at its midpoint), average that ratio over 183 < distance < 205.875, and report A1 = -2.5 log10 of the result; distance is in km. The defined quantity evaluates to 0.12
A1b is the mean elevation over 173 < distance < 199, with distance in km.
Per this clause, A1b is 80.5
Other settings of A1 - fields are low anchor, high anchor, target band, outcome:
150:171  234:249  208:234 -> 0.06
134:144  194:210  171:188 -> -0.08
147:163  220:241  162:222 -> 0.08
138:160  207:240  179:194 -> 0.03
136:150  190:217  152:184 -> -0.05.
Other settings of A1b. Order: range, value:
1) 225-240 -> 86.8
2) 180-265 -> 82.2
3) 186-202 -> 76.5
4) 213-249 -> 84.9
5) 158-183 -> 84.4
